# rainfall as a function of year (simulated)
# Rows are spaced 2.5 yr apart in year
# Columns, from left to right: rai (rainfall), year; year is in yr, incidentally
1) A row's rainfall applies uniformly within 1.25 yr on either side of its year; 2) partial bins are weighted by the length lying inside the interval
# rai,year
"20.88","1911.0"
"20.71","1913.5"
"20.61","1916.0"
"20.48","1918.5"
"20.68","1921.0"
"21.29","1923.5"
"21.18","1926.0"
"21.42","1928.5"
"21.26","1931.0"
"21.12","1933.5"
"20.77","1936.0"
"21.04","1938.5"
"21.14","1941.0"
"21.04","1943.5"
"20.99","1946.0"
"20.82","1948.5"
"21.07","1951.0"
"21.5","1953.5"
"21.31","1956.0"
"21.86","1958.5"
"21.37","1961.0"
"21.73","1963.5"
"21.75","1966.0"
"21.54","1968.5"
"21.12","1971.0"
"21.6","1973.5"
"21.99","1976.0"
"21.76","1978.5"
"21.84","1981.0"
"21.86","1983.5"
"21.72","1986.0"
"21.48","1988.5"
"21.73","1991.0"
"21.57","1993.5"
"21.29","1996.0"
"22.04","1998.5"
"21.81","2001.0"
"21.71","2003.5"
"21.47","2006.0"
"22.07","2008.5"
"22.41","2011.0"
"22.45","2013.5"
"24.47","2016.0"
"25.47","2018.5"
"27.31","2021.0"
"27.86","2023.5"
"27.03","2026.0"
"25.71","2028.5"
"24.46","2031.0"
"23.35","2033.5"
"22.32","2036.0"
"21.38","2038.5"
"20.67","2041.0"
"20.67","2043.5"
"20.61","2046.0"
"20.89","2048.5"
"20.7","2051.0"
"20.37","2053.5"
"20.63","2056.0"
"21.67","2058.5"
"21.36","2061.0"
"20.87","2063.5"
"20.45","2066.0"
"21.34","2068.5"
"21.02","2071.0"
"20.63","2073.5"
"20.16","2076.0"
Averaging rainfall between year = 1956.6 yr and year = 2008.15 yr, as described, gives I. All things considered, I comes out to 21.7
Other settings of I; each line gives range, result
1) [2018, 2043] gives 24.4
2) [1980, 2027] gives 23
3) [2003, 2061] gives 22.8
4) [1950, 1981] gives 21.6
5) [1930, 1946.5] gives 21.1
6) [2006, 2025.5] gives 24.5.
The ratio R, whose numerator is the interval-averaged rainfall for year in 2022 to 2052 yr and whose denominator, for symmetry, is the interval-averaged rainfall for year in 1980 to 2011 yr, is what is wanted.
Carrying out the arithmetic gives 1.06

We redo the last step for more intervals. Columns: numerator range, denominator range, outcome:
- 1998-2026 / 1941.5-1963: 1.12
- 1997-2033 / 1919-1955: 1.14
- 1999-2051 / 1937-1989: 1.08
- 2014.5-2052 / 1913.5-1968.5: 1.11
